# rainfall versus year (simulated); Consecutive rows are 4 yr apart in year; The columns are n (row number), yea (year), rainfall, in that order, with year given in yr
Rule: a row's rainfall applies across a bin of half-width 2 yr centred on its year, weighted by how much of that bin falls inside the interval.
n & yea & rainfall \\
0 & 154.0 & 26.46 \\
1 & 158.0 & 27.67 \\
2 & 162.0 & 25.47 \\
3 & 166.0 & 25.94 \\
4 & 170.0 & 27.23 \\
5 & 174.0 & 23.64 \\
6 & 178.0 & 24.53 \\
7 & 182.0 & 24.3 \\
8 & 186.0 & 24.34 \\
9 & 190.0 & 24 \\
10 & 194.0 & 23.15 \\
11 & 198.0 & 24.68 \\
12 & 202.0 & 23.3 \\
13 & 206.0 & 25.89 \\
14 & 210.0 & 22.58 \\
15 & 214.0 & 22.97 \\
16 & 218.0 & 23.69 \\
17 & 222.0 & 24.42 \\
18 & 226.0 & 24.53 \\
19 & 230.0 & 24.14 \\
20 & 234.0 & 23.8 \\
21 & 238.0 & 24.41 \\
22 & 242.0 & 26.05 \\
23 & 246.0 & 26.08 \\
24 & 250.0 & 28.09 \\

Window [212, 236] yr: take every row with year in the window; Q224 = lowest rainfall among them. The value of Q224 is 22.97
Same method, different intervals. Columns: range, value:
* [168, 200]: 23.15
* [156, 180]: 23.64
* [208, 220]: 22.58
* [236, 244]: 24.41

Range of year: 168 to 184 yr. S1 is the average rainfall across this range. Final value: 24.9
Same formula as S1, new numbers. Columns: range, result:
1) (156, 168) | 26.4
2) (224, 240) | 24.2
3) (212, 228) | 23.9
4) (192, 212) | 23.9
